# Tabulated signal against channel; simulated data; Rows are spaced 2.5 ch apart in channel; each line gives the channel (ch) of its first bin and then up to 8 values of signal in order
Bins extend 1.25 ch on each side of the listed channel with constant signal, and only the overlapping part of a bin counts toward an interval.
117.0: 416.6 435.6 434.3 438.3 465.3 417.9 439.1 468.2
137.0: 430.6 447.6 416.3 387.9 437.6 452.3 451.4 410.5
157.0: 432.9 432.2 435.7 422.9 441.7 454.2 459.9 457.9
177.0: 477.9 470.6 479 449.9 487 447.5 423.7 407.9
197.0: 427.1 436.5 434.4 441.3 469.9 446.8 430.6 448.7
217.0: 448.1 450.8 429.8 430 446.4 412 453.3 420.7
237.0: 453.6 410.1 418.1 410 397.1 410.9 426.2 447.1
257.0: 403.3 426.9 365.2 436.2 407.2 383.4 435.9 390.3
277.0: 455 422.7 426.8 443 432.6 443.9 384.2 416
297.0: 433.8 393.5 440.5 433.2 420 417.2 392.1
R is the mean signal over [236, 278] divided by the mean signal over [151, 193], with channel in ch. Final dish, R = 0.93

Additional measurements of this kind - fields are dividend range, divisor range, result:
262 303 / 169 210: 0.93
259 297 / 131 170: 0.96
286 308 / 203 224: 0.95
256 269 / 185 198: 0.92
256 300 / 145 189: 0.93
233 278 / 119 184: 0.94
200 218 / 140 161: 1.04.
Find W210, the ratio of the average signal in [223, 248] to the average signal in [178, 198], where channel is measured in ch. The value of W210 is 0.9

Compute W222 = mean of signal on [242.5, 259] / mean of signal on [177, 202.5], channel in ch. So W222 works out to 0.9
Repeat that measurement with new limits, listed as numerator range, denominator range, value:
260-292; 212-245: 0.97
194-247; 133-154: 1.00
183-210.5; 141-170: 1.03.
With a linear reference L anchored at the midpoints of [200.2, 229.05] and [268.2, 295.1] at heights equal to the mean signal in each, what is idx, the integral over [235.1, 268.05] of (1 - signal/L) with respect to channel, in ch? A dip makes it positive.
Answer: 1.10 ch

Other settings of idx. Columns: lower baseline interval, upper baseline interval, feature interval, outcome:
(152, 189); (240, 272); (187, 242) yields -0.8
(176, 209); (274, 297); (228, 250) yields 0.8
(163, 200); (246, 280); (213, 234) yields -0.4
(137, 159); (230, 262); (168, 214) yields -2.6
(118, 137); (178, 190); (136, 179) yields 1.6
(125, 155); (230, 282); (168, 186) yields -1.4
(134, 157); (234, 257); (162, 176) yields -0.6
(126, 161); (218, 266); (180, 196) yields -0.7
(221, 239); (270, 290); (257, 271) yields 0.9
